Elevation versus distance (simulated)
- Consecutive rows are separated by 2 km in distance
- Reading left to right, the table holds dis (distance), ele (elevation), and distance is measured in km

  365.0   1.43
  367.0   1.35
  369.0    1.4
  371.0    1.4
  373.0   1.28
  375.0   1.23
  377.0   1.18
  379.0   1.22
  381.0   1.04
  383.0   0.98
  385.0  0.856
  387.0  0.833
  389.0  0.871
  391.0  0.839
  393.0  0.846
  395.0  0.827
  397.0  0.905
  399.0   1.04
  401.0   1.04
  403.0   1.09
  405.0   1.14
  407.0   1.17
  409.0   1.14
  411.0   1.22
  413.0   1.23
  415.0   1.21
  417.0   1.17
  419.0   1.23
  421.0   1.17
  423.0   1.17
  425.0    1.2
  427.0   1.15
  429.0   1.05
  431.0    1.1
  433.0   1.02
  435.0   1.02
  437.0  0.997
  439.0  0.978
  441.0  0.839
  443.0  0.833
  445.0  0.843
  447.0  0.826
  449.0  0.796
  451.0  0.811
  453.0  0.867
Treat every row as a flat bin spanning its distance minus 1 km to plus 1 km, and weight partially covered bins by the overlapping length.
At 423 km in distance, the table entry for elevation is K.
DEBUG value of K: 1.17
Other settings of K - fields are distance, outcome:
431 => 1.1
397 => 0.905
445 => 0.843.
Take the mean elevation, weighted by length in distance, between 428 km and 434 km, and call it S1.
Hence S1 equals 1.06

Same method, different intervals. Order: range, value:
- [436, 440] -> 0.988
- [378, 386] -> 1.02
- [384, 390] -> 0.853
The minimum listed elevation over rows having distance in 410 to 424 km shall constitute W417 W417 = 1.17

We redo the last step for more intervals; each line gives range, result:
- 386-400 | 0.827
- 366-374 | 1.28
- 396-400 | 0.905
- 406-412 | 1.14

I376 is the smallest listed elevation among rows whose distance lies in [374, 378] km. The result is 1.18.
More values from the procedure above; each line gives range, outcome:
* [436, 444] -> 0.833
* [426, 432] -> 1.05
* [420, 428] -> 1.15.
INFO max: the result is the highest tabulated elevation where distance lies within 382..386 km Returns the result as 0.98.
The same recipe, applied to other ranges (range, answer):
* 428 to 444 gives 1.1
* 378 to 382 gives 1.22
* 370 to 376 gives 1.4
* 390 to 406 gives 1.14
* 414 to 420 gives 1.23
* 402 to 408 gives 1.17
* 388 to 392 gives 0.871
